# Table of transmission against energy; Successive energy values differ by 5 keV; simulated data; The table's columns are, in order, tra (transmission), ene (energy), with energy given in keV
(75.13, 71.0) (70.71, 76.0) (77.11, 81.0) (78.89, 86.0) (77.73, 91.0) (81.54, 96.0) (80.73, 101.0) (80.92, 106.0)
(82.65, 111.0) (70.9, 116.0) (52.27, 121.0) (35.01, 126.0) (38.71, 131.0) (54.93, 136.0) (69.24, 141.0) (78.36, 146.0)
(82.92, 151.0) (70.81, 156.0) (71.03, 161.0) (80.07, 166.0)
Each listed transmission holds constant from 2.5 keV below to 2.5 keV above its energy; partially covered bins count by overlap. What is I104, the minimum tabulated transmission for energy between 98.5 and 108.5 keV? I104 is 80.73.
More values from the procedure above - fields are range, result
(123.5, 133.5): 35.01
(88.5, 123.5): 52.27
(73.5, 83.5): 70.71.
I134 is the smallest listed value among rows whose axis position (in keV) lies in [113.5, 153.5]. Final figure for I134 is 35.01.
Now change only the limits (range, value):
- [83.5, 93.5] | 77.73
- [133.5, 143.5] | 54.93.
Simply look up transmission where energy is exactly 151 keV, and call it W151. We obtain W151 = 82.92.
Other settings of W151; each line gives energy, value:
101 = 80.73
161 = 71.03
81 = 77.11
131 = 38.71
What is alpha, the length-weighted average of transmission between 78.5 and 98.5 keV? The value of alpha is 78.8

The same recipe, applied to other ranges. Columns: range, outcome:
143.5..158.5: 77.4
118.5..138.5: 45.2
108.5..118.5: 76.8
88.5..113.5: 80.7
